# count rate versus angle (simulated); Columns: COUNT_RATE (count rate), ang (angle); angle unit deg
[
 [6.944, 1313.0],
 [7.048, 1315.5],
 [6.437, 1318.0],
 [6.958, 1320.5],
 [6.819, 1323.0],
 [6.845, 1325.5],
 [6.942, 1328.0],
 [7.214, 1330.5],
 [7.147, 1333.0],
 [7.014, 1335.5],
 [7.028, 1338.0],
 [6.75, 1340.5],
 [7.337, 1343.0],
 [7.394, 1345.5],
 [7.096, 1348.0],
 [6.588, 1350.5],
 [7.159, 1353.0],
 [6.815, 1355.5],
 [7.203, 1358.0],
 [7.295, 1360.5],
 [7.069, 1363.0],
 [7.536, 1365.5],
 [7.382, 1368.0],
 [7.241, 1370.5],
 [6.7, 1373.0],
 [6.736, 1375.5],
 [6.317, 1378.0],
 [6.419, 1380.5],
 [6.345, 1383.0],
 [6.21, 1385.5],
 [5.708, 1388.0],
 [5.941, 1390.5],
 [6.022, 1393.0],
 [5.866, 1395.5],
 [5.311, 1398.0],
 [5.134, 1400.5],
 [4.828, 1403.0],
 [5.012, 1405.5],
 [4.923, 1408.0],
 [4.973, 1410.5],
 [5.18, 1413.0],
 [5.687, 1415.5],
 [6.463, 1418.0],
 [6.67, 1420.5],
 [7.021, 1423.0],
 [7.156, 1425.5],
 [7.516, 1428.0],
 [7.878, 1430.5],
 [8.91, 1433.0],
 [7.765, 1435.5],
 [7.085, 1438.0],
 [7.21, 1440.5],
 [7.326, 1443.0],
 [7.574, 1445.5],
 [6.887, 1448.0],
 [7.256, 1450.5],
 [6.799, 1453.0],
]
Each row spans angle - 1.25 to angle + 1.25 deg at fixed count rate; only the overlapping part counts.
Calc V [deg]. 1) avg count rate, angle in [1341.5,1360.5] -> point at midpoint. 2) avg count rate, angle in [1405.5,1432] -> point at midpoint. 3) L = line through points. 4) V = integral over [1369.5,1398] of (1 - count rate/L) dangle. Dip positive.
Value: 1.9 deg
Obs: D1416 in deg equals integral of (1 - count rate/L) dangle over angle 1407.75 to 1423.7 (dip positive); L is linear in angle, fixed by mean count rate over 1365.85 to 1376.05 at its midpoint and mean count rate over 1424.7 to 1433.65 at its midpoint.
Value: 3.75 deg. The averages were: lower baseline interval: 7.08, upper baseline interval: 7.83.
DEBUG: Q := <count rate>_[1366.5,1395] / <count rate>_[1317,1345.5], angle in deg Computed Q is 0.9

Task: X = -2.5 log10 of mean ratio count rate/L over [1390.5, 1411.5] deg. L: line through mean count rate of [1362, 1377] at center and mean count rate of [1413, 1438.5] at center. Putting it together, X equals 0.318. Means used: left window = 7.1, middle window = 5.3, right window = 7.12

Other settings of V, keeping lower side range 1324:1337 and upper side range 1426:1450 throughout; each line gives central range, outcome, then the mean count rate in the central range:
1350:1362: 0.19 deg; 7.04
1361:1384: 1.11 deg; 6.88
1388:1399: 2.32 deg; 5.79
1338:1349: -0.06 deg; 7.13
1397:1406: 2.81 deg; 5.07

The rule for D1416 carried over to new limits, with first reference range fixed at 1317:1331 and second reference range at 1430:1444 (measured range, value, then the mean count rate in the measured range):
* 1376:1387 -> 1.4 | 6.34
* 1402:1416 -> 4.5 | 5.07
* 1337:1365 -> -0.1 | 7.08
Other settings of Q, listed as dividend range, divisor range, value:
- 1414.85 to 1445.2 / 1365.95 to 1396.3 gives 1.13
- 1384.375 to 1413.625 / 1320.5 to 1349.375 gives 0.77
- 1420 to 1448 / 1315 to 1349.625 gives 1.07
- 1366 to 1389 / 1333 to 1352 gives 0.94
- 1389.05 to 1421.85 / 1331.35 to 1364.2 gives 0.78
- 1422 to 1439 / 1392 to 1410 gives 1.45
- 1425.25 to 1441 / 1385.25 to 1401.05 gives 1.34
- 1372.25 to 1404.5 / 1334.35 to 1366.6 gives 0.84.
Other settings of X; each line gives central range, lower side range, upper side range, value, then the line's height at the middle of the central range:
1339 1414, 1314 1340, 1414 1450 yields 0.114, 7.07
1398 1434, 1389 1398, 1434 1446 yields 0.078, 6.61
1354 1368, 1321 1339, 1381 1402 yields -0.127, 6.41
